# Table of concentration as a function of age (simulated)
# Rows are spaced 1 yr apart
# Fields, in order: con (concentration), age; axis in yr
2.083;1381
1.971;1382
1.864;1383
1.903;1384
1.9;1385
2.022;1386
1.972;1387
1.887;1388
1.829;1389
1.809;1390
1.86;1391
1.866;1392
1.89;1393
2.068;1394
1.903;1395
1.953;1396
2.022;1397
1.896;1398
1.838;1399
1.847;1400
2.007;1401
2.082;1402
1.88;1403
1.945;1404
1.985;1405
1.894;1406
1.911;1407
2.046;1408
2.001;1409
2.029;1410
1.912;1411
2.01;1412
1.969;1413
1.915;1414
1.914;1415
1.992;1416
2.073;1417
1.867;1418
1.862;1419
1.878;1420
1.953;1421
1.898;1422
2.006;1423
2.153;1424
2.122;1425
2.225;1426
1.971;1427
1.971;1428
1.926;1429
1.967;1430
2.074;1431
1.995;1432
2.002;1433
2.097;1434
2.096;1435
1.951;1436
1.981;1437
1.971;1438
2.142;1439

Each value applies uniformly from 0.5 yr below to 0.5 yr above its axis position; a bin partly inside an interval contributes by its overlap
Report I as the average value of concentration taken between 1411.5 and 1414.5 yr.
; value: 1.96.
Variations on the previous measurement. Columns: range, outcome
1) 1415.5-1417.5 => 2.03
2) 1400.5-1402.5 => 2.04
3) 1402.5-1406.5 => 1.93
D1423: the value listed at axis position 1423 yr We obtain 2.006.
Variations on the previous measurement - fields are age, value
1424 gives 2.153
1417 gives 2.073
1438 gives 1.971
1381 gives 2.083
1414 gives 1.915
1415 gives 1.914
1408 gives 2.046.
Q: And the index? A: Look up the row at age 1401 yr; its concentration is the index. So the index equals 2.007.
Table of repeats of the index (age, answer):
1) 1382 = 1.971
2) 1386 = 2.022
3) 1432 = 1.995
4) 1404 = 1.945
